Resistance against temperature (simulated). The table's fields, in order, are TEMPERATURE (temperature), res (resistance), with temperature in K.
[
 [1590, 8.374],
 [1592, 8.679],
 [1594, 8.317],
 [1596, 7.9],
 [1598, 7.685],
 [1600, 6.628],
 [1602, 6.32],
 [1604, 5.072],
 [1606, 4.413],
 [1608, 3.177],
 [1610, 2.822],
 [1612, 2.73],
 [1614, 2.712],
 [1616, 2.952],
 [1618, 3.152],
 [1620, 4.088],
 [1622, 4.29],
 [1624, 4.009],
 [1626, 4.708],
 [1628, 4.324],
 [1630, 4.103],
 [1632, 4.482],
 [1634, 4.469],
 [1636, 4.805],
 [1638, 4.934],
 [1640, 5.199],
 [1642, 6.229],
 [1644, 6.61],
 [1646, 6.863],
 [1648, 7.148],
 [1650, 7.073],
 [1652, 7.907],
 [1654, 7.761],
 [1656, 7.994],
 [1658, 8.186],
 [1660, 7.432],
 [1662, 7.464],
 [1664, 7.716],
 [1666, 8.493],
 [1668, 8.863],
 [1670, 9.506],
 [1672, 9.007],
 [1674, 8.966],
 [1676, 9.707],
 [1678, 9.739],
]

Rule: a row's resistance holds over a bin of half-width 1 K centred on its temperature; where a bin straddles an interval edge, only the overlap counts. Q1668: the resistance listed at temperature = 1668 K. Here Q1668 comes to 8.863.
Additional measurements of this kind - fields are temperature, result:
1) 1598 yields 7.685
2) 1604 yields 5.072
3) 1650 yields 7.073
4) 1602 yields 6.32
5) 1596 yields 7.9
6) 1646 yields 6.863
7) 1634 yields 4.469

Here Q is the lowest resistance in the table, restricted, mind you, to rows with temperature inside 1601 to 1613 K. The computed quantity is 2.73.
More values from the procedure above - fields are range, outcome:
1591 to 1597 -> 7.9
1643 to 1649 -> 6.61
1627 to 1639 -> 4.103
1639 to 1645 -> 5.199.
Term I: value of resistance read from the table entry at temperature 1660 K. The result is 7.432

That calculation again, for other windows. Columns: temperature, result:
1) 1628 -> 4.324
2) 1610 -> 2.822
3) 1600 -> 6.628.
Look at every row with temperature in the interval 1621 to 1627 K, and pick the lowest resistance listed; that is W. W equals 4.009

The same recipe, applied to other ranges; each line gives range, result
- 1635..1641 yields 4.805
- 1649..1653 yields 7.073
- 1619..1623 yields 4.088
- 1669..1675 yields 8.966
